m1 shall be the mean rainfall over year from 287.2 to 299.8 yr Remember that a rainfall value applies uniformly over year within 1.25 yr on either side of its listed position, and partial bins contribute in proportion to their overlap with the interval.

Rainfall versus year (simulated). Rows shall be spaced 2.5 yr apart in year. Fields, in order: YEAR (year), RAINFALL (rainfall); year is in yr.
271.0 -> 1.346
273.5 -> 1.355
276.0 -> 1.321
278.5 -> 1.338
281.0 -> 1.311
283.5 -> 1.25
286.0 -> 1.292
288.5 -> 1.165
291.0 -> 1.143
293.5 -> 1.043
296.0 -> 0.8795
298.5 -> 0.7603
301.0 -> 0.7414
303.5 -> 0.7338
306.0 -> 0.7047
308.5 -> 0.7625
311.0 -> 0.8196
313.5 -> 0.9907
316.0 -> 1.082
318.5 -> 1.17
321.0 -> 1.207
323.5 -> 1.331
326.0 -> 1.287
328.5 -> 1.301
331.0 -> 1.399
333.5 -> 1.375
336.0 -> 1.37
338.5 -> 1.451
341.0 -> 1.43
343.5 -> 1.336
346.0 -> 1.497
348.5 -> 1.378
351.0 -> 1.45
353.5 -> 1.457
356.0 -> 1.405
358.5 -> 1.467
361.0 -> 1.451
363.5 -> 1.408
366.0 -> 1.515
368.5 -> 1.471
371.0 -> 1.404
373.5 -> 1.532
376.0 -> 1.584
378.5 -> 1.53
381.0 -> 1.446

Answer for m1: 0.998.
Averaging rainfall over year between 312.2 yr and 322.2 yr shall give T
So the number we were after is 1.11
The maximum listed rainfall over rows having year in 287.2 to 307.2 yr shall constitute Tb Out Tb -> 1.165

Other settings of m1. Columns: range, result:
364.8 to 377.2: 1.5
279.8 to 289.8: 1.25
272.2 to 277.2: 1.34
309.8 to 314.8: 0.908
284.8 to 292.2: 1.2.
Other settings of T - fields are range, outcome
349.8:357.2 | 1.44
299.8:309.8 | 0.736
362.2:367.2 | 1.46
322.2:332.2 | 1.33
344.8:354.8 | 1.45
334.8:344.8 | 1.4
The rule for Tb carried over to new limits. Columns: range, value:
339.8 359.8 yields 1.497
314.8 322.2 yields 1.207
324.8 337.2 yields 1.399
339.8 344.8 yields 1.43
